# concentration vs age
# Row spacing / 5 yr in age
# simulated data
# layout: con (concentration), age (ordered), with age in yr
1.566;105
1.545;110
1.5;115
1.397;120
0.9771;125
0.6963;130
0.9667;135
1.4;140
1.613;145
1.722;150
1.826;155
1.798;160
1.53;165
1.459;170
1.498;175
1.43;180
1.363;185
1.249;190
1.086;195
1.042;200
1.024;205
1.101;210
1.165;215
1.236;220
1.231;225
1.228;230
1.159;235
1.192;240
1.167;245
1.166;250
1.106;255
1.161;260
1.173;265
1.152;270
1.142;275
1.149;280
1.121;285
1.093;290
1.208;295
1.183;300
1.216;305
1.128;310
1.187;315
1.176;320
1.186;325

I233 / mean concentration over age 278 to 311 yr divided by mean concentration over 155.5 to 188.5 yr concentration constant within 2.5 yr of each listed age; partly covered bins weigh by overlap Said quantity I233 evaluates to 0.76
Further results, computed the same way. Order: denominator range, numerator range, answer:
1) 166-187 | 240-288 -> 0.80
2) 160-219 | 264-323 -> 0.90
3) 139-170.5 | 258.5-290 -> 0.70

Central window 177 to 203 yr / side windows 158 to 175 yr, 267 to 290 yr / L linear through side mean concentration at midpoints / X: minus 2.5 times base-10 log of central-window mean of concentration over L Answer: 0.20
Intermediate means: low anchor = 1.58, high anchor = 1.14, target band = 1.24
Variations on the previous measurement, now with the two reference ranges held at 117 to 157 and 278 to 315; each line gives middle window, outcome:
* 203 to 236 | 0.06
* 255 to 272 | 0.04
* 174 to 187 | -0.12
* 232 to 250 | 0.04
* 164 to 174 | -0.16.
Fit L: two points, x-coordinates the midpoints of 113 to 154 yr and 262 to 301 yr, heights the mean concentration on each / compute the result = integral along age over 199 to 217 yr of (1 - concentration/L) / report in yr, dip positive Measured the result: 2.1 yr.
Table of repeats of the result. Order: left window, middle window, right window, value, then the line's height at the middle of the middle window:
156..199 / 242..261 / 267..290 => 1.0 yr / 1.21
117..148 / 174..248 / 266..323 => -1.9 yr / 1.18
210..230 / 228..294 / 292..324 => 2.0 yr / 1.19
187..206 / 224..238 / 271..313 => -0.9 yr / 1.13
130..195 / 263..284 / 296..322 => 1.6 yr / 1.24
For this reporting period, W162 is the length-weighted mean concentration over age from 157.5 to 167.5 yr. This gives 1.66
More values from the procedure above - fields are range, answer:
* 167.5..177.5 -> 1.48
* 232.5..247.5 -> 1.17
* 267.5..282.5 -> 1.15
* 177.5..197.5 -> 1.28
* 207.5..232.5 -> 1.19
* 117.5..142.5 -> 1.09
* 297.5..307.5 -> 1.2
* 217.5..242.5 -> 1.21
